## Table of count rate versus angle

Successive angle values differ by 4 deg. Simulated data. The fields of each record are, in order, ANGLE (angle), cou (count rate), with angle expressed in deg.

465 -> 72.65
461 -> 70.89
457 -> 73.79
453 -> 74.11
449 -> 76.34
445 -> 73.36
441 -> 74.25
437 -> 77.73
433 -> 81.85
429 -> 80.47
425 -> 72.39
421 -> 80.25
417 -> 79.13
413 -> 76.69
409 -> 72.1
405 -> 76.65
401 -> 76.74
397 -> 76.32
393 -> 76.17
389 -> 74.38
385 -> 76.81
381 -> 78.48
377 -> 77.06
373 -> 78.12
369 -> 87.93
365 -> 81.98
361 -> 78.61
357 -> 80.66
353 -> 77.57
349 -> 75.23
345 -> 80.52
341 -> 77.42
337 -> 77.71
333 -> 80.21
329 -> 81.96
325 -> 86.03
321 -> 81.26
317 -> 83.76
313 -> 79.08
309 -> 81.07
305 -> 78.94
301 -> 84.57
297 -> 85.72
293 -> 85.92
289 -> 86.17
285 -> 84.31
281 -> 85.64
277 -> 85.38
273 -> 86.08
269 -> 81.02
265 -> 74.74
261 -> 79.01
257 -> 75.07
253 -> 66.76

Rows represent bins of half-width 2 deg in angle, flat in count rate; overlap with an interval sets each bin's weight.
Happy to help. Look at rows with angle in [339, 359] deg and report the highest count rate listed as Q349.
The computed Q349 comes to 80.66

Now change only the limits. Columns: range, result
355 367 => 81.98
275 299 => 86.17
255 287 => 86.08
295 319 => 85.72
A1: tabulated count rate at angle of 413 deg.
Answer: 76.69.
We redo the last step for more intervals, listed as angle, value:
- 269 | 81.02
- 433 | 81.85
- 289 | 86.17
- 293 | 85.92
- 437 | 77.73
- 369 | 87.93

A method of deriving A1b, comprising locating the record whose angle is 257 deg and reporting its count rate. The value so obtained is 75.07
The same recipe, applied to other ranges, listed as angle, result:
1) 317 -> 83.76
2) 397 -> 76.32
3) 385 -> 76.81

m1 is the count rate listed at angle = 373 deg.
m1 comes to 78.12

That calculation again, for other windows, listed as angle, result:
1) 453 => 74.11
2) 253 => 66.76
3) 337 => 77.71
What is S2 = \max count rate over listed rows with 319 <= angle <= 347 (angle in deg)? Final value 86.03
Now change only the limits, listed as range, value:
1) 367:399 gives 87.93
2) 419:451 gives 81.85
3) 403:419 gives 79.13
